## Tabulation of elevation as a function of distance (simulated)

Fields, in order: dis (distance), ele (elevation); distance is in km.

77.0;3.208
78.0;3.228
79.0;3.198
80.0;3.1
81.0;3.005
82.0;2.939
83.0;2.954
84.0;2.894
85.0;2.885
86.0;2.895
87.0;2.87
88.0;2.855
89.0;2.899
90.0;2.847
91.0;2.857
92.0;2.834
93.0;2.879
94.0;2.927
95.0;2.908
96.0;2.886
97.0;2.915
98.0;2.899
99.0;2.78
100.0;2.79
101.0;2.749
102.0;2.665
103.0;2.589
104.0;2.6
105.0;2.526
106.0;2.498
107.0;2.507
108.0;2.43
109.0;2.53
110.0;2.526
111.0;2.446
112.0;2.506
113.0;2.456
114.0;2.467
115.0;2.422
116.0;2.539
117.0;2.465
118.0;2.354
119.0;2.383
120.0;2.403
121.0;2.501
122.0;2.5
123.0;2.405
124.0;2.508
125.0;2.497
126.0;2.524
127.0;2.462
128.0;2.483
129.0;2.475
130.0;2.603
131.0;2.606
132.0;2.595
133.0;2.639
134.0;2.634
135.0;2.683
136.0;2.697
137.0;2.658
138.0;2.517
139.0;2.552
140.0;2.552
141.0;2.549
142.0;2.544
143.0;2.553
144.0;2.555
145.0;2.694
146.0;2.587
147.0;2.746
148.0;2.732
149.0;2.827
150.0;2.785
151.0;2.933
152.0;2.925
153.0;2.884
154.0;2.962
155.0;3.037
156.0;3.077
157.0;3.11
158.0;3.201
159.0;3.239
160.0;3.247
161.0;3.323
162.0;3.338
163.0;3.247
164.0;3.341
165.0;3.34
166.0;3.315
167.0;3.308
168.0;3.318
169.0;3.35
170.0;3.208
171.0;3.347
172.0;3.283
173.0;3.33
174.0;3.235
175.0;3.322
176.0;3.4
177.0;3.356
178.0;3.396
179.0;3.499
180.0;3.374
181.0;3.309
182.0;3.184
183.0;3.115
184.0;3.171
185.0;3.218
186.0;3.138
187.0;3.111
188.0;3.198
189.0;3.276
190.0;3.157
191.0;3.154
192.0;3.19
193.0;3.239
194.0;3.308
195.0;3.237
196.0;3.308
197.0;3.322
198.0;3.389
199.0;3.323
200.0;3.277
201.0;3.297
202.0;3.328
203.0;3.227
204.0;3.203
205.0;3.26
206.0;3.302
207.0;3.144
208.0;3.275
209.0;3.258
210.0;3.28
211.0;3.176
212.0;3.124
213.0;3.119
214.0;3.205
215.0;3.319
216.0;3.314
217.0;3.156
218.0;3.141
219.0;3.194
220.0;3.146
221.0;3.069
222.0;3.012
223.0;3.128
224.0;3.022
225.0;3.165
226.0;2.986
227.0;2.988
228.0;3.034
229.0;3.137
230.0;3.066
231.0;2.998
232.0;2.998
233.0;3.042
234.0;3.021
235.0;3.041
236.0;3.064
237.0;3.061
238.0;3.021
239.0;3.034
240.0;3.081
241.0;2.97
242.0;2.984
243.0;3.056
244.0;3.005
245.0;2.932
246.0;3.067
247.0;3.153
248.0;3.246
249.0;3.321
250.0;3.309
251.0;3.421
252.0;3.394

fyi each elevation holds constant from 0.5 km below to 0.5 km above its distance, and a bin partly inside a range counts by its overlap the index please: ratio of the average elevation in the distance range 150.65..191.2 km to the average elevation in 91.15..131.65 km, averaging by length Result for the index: 1.2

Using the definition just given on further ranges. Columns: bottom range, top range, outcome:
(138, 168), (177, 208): 1.11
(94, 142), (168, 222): 1.26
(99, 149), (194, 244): 1.23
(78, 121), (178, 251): 1.17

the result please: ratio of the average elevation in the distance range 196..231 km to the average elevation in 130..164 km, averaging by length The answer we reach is 1.13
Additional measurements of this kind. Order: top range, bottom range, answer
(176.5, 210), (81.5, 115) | 1.19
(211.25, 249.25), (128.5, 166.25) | 1.09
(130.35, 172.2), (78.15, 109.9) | 1.04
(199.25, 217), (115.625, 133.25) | 1.30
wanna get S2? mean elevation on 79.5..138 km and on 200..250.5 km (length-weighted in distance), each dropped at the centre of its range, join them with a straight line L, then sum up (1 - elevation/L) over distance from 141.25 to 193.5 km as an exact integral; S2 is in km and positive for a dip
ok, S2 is -4.1 km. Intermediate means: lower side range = 2.66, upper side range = 3.13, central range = 3.13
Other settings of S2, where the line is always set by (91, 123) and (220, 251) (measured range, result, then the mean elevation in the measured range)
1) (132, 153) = 0.5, 2.67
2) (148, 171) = -2.8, 3.15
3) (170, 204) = -4.4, 3.27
